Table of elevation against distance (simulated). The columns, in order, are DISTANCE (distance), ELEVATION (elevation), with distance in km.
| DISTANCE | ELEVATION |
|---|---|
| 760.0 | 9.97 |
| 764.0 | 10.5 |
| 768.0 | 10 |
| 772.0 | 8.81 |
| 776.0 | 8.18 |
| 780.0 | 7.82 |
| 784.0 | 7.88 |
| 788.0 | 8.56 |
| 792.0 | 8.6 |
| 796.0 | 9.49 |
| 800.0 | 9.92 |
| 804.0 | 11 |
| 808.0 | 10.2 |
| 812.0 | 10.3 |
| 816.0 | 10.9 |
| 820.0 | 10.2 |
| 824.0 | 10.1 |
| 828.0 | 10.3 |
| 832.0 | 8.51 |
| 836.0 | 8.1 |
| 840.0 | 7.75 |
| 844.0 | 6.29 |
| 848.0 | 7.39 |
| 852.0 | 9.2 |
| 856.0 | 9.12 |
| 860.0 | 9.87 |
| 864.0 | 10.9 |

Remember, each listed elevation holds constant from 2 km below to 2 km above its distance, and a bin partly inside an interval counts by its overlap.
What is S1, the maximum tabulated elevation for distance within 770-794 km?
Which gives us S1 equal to 8.81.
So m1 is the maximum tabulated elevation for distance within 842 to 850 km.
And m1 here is 7.39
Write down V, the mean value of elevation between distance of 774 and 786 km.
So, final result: 7.96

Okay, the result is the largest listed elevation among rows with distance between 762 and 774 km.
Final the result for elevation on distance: 10.5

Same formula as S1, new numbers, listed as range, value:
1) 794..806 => 11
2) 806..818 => 10.9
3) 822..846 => 10.3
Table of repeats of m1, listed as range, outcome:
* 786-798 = 9.49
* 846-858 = 9.2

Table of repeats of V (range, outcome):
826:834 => 9.41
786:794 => 8.58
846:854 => 8.29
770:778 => 8.5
